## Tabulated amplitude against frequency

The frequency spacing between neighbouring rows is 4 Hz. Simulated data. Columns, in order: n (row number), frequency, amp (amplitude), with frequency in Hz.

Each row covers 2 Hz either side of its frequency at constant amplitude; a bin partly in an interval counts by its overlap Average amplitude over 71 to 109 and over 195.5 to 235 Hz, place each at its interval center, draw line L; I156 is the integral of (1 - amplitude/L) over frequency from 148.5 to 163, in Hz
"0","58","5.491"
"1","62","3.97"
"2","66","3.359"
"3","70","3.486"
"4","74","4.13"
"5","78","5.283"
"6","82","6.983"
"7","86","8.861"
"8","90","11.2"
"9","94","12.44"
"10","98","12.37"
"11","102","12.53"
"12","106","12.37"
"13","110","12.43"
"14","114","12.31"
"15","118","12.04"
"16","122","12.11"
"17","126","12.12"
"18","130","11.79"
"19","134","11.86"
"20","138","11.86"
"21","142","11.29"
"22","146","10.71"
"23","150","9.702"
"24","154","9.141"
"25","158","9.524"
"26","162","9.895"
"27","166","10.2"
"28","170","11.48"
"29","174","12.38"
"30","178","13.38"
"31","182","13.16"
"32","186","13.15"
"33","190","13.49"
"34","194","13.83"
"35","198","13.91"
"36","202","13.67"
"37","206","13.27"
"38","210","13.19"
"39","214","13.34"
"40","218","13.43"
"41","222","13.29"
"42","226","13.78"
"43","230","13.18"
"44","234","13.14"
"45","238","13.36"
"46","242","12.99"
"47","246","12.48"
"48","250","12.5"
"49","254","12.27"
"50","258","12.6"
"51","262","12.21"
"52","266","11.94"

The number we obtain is 2.5 Hz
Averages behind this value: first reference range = 9.49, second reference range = 13.4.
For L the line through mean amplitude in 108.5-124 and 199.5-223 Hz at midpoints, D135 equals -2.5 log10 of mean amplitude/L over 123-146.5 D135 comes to 0.07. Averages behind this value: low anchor 12.2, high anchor 13.4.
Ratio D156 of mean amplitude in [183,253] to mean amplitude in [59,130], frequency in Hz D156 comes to 1.43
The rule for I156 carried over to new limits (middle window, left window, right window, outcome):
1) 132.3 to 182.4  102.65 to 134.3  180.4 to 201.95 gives 7.17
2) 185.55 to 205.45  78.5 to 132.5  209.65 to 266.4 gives -1.92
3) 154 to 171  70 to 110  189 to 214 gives 2.86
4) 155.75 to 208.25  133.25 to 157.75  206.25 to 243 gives -2.24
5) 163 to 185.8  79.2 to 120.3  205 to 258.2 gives 0.34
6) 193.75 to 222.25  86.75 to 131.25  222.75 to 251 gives -1.38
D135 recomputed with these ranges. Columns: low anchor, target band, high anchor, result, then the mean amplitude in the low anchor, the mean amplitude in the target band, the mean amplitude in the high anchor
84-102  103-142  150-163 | -0.15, 11.4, 12.1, 9.52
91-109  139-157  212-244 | 0.23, 12.4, 10.3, 13.3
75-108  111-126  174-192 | -0.11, 10.1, 12.2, 13.2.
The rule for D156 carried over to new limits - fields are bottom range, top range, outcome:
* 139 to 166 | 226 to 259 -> 1.27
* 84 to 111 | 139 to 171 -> 0.88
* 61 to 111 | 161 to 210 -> 1.51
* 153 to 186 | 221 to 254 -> 1.15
